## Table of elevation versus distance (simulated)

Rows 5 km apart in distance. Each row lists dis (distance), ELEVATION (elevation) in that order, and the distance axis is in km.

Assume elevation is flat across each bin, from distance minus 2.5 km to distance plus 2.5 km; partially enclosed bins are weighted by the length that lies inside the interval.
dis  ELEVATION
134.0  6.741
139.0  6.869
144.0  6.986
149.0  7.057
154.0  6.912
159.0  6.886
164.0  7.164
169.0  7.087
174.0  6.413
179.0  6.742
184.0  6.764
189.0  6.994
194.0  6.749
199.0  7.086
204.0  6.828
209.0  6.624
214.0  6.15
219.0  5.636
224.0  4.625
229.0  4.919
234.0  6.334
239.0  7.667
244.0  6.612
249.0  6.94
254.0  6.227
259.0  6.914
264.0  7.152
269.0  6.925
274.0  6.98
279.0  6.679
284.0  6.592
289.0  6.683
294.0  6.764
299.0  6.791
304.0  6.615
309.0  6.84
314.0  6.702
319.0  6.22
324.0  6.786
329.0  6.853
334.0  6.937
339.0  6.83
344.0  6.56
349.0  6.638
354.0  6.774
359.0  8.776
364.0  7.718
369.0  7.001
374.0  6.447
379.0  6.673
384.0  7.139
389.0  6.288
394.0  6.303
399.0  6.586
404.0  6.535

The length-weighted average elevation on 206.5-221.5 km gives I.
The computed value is 6.14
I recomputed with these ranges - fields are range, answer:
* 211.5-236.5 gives 5.53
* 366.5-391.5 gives 6.71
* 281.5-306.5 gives 6.69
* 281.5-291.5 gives 6.64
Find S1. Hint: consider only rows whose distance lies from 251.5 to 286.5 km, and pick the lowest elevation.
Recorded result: 6.227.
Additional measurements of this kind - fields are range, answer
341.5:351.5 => 6.56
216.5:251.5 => 4.625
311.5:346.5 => 6.22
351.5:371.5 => 6.774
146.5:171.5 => 6.886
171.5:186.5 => 6.413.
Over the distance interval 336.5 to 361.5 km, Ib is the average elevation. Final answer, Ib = 7.12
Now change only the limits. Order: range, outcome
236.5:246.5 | 7.14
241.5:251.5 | 6.78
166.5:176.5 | 6.75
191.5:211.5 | 6.82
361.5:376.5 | 7.06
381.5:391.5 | 6.71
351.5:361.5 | 7.78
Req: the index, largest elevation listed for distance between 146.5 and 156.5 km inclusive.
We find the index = 7.057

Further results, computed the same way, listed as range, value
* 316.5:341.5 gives 6.937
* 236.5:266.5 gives 7.667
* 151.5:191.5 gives 7.164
